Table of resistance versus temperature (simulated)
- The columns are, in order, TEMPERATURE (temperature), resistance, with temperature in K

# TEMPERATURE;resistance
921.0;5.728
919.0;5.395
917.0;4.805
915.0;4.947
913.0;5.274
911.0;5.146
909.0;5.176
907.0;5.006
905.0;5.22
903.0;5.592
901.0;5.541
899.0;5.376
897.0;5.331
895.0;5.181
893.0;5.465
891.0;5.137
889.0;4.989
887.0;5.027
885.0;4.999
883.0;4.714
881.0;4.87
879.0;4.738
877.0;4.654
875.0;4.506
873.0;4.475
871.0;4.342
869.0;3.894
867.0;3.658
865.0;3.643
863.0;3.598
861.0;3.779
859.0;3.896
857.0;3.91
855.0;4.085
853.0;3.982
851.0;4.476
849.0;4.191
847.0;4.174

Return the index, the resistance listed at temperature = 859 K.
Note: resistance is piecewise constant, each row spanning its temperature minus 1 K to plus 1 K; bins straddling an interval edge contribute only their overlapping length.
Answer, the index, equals 3.896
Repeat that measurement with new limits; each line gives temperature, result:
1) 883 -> 4.714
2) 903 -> 5.592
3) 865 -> 3.643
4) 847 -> 4.174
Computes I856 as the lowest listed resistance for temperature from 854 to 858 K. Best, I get 3.91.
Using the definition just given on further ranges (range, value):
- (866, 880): 3.658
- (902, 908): 5.006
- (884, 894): 4.989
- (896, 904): 5.331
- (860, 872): 3.598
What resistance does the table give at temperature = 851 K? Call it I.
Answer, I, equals 4.476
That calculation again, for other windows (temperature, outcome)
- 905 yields 5.22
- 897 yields 5.331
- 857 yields 3.91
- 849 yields 4.191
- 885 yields 4.999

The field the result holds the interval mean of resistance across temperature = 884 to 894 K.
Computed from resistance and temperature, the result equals 5.12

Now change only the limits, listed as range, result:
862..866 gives 3.62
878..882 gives 4.8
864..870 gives 3.73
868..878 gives 4.37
